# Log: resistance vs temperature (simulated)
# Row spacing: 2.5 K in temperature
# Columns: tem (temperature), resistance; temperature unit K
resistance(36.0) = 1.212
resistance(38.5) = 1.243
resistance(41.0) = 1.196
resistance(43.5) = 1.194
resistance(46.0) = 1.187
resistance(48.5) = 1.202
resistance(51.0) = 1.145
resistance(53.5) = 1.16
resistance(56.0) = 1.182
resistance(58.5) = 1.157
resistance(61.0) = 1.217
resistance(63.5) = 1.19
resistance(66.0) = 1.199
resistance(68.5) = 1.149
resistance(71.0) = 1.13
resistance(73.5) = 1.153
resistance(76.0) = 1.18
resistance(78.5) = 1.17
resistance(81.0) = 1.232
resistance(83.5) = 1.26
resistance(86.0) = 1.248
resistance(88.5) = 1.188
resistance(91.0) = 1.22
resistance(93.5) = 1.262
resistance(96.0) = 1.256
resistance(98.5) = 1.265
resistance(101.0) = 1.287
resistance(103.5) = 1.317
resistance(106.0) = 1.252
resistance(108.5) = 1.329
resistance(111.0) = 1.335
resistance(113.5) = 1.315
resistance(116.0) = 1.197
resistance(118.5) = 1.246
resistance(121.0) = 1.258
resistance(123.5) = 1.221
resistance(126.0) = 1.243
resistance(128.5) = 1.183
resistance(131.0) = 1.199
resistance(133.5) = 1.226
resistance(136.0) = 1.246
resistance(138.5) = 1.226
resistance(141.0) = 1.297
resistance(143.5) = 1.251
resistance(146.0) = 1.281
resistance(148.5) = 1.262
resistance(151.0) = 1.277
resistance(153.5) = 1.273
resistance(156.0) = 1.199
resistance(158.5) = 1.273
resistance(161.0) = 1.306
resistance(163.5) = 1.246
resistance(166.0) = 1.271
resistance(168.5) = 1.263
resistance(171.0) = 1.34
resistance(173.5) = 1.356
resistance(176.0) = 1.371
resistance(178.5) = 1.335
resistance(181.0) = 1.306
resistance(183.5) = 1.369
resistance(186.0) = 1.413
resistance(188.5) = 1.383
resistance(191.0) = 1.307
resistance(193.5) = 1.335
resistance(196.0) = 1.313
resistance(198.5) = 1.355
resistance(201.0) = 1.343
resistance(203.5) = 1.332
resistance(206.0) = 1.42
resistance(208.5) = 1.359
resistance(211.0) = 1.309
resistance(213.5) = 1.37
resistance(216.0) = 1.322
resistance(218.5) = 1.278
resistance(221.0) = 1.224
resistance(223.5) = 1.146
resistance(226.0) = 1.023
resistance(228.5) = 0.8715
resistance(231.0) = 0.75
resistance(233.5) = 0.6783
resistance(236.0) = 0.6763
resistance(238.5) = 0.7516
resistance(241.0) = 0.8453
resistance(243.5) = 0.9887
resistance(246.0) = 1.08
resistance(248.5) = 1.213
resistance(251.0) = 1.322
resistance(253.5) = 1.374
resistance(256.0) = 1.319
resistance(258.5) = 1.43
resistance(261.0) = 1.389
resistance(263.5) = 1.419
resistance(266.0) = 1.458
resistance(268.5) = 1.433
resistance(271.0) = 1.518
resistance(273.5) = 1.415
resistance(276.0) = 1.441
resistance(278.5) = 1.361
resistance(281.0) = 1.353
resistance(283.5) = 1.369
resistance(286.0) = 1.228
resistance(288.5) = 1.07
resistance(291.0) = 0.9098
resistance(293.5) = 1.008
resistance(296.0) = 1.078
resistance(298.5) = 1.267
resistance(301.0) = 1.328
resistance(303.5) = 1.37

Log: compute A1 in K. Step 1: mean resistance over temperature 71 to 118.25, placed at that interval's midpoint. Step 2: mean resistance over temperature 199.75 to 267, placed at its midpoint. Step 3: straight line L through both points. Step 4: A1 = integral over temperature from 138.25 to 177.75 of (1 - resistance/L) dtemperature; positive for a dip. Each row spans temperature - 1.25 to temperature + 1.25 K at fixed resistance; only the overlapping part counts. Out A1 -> -2.3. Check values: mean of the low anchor 1.24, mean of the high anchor 1.17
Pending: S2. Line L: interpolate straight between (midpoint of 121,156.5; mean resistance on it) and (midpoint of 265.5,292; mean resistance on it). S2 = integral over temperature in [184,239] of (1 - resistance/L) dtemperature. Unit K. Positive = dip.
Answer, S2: 4.1 K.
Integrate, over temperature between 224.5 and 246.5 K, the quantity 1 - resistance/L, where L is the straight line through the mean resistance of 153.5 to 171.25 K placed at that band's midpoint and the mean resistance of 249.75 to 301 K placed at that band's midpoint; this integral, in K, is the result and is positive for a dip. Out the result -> 7.6 K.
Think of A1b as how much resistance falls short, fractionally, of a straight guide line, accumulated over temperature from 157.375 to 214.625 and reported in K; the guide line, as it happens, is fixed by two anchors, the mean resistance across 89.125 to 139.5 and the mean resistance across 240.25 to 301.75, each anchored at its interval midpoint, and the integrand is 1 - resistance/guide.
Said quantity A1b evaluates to -3.35 K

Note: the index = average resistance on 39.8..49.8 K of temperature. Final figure 1.19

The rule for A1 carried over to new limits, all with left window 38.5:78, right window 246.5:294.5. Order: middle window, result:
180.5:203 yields -1.49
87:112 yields -1.36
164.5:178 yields -0.74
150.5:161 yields -0.16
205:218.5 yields -0.74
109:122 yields -0.63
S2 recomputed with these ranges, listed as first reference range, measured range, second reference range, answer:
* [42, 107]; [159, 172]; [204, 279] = -0.8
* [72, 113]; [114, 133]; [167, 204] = 0.8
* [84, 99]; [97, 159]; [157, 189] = 0.9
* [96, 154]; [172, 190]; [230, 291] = -1.8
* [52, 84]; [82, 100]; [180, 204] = -0.5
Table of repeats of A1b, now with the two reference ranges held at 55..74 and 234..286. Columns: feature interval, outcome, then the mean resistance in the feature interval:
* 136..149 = -0.6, 1.26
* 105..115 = -1.0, 1.31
